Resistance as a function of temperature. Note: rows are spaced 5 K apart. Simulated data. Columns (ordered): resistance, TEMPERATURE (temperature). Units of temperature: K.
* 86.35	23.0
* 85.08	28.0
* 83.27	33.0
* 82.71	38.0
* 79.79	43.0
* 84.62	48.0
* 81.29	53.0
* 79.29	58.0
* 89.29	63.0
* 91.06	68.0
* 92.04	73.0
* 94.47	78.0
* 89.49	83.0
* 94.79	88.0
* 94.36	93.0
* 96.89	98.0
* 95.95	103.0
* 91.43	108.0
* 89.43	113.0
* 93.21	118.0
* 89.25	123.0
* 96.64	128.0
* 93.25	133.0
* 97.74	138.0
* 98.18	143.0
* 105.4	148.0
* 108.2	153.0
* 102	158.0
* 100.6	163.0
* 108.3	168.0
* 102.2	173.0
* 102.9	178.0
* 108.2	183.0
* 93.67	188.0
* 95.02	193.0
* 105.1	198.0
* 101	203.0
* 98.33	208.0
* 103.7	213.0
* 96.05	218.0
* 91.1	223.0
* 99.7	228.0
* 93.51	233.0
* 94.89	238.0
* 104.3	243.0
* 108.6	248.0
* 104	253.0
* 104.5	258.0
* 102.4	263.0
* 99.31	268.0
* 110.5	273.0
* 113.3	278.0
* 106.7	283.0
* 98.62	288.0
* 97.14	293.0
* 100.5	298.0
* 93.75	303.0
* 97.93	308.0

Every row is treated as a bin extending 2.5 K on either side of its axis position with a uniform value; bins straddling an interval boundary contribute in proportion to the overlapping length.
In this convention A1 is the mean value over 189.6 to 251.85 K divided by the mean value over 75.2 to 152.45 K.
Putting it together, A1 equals 1.0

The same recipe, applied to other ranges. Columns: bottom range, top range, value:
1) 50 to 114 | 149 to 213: 1.13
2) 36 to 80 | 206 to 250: 1.15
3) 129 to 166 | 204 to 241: 0.96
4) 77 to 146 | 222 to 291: 1.09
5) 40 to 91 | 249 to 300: 1.19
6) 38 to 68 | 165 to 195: 1.22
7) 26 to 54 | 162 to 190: 1.24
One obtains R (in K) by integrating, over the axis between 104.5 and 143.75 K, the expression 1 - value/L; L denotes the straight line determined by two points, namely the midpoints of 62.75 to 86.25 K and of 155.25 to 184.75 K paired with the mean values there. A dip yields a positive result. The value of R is 1.8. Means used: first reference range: 91.6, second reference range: 104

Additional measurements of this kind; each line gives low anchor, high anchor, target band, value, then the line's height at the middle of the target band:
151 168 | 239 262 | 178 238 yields 3.2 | 104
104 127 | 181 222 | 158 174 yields -1.2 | 96.3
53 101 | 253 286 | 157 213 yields -1.4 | 99.3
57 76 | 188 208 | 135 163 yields -1.9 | 95.4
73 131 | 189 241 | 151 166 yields -1.3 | 95.5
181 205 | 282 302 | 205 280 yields -1.1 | 100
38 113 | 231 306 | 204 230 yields 0.2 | 98.8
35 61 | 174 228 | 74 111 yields -2.9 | 86.9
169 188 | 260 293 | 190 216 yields 0.8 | 104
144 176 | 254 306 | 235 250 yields 0.1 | 103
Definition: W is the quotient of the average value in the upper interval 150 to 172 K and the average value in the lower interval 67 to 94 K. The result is 1.13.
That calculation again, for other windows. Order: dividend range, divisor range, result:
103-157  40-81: 1.12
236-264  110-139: 1.11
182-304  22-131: 1.13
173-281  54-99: 1.12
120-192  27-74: 1.19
